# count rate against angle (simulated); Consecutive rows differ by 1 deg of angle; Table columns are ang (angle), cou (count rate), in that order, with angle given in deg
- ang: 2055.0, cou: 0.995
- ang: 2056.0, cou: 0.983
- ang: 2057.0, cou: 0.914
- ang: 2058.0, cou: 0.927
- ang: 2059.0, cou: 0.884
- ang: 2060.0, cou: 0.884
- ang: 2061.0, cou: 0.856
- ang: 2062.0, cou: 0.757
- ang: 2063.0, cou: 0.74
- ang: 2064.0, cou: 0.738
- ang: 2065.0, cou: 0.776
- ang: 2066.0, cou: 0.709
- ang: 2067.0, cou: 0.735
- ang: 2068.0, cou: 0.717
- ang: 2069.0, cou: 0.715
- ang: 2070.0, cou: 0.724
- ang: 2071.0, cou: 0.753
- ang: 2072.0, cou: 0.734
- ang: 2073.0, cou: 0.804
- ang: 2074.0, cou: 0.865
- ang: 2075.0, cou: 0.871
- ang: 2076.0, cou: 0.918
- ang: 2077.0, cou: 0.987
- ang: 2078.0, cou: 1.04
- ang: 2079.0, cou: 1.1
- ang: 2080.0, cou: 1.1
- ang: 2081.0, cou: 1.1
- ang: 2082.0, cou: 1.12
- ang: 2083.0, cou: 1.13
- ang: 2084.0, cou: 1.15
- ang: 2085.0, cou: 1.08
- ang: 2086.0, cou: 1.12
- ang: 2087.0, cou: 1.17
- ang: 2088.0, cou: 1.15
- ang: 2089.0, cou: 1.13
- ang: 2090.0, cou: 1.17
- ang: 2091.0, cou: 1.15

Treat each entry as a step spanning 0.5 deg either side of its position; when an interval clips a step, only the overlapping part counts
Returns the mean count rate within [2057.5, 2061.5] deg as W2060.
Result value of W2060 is 0.888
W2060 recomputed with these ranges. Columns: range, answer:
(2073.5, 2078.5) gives 0.936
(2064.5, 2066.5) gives 0.742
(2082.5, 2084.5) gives 1.14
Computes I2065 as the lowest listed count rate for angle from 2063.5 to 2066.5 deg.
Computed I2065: 0.709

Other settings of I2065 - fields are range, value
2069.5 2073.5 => 0.724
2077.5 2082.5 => 1.04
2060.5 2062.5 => 0.757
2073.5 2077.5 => 0.865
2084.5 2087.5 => 1.08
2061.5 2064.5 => 0.738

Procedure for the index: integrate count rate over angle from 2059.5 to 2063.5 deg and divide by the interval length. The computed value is 0.809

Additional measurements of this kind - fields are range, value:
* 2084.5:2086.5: 1.1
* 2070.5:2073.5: 0.764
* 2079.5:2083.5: 1.11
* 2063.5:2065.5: 0.757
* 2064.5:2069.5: 0.73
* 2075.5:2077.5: 0.953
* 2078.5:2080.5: 1.1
